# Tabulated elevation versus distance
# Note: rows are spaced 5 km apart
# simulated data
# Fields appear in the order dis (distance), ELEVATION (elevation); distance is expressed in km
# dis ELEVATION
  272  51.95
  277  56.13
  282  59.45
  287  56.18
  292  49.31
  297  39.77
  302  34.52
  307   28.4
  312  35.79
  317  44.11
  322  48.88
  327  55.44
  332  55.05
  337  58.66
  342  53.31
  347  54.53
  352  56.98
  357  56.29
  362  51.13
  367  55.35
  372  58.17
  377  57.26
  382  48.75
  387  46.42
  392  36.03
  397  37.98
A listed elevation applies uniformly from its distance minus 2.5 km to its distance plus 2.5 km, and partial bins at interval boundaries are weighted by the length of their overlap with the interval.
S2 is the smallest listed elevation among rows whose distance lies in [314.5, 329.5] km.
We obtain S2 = 44.11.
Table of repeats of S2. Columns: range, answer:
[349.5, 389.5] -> 46.42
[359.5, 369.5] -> 51.13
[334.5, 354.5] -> 53.31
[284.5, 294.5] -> 49.31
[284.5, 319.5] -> 28.4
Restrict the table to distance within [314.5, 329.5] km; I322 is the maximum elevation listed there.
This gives 55.44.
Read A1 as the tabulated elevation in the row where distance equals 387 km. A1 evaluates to 46.42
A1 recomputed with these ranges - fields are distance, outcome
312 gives 35.79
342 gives 53.31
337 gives 58.66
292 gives 49.31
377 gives 57.26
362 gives 51.13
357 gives 56.29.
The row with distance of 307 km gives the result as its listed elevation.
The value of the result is 28.4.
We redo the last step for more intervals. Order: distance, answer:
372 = 58.17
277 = 56.13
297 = 39.77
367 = 55.35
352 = 56.98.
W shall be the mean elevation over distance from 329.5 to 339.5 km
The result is 56.9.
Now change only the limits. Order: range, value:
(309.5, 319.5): 40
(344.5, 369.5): 54.9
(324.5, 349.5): 55.4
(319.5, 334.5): 53.1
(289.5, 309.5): 38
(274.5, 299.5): 52.2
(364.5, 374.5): 56.8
